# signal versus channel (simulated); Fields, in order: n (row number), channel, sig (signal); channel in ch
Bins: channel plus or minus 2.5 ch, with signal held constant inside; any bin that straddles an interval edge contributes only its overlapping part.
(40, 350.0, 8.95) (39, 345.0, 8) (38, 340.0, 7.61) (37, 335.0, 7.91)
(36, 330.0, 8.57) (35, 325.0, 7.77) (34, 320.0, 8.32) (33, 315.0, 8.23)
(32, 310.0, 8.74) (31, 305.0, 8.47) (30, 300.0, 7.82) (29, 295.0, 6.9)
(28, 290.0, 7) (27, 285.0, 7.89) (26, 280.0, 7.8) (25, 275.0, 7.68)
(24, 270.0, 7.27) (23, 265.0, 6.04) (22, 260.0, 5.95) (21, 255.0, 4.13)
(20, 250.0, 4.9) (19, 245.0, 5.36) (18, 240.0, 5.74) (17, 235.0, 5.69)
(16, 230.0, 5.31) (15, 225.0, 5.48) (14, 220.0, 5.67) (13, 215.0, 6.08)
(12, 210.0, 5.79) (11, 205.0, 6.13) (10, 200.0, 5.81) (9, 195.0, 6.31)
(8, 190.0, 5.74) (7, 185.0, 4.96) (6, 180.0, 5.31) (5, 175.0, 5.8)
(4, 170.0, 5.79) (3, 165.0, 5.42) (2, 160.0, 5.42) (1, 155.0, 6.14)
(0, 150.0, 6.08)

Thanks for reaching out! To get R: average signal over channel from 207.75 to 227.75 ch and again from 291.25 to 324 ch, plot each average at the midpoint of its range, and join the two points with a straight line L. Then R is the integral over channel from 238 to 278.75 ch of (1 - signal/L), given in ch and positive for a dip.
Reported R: 5.16 ch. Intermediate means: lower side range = 5.75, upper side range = 8.02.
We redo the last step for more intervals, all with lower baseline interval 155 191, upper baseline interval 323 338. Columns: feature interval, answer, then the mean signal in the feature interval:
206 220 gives 0.60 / 5.91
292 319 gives -1.23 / 8.03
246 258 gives 3.74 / 4.68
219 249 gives 4.64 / 5.5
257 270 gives 1.54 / 6.17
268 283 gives -0.87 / 7.6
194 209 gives -0.11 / 6.03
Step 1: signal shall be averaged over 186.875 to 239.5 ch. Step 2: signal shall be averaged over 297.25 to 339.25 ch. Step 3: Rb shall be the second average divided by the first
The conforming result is 1.42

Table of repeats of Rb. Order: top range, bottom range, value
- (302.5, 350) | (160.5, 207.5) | 1.45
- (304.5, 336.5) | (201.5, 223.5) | 1.41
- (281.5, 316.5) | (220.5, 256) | 1.48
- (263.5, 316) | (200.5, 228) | 1.31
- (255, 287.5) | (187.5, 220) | 1.16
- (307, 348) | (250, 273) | 1.41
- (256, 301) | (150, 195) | 1.25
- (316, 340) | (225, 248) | 1.47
